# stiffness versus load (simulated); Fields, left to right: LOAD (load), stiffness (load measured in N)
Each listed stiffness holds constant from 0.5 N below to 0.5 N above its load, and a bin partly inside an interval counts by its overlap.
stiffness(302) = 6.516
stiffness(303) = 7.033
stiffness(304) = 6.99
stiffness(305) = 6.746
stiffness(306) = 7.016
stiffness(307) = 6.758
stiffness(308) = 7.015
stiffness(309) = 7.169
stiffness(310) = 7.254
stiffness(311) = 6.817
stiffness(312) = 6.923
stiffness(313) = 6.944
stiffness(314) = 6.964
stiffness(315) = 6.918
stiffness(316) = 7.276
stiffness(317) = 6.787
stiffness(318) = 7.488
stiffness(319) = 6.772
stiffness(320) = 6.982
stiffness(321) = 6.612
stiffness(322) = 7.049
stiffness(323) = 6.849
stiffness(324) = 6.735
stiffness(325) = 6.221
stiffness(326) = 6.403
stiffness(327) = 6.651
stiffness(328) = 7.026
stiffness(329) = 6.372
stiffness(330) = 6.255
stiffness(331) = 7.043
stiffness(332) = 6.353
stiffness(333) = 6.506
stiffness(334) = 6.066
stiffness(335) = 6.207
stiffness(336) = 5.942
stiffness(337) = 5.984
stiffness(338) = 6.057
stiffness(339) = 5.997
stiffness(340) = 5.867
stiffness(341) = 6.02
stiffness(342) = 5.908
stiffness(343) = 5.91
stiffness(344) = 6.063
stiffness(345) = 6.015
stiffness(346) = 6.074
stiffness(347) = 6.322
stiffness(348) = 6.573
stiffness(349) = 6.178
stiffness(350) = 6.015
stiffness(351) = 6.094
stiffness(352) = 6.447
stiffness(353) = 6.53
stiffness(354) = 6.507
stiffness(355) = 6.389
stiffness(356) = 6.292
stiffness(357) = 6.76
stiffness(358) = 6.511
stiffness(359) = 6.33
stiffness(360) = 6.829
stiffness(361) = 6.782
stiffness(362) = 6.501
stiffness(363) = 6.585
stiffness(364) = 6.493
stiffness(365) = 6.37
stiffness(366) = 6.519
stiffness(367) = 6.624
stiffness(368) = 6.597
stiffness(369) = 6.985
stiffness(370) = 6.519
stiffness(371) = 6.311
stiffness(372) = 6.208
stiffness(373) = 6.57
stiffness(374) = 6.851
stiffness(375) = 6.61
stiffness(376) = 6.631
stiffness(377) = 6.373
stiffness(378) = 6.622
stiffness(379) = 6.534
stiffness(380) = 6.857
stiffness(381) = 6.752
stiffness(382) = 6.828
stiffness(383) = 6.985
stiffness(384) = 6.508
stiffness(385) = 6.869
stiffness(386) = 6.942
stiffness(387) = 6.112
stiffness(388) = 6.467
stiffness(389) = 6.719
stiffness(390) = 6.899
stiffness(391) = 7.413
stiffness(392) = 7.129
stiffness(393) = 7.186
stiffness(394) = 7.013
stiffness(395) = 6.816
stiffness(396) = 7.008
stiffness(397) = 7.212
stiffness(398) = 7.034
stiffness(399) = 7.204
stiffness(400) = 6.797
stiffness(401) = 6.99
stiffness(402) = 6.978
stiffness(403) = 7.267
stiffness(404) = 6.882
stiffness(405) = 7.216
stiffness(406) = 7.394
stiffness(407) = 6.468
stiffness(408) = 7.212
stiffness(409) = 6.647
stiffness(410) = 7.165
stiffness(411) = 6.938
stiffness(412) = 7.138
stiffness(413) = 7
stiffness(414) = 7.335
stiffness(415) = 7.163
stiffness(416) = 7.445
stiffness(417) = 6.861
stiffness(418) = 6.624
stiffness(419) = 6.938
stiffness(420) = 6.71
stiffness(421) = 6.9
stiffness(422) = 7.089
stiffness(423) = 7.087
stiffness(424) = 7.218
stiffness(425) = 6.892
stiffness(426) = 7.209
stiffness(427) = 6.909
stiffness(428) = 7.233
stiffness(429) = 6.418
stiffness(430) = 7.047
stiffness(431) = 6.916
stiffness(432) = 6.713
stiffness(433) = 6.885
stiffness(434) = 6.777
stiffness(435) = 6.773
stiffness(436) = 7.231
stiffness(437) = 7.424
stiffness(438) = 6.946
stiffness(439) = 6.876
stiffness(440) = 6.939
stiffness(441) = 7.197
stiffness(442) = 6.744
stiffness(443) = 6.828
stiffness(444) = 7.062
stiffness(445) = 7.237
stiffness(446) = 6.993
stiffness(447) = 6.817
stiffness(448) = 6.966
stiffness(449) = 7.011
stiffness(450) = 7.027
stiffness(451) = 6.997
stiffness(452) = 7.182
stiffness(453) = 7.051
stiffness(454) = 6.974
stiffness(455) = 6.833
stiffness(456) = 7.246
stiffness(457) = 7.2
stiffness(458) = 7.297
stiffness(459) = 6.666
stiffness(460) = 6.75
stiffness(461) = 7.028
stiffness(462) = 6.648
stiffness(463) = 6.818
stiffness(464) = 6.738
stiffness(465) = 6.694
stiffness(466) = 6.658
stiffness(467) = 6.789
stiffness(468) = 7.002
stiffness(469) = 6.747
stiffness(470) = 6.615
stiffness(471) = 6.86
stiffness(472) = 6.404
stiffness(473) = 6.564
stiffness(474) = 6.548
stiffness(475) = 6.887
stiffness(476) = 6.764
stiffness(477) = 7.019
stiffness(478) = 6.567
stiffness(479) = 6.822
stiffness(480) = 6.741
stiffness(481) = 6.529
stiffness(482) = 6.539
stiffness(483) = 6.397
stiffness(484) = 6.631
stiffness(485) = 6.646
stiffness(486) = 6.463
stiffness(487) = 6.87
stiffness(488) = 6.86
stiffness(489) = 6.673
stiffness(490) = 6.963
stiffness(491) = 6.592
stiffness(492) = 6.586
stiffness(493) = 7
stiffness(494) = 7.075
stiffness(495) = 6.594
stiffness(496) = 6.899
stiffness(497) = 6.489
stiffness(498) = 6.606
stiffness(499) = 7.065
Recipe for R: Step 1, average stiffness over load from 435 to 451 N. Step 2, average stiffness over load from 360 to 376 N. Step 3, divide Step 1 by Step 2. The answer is 1.1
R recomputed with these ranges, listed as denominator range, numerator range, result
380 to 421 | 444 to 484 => 0.98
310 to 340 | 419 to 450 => 1.05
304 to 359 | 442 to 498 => 1.04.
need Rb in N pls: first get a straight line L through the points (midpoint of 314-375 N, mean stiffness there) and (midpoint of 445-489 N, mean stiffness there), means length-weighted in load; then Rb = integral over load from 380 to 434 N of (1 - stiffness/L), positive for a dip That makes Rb -2.5 N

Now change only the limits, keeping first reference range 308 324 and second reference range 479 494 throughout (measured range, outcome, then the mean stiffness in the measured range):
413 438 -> -0.7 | 6.99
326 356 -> 2.9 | 6.26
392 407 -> -0.5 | 7.05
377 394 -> 0.2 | 6.79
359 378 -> 0.9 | 6.57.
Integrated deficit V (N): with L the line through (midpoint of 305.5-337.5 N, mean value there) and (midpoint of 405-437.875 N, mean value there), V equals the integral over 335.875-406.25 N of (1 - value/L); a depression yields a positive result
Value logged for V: 2.8 N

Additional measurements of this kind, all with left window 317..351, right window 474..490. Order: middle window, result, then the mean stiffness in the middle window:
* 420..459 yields -2.30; 7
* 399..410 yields -0.79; 7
